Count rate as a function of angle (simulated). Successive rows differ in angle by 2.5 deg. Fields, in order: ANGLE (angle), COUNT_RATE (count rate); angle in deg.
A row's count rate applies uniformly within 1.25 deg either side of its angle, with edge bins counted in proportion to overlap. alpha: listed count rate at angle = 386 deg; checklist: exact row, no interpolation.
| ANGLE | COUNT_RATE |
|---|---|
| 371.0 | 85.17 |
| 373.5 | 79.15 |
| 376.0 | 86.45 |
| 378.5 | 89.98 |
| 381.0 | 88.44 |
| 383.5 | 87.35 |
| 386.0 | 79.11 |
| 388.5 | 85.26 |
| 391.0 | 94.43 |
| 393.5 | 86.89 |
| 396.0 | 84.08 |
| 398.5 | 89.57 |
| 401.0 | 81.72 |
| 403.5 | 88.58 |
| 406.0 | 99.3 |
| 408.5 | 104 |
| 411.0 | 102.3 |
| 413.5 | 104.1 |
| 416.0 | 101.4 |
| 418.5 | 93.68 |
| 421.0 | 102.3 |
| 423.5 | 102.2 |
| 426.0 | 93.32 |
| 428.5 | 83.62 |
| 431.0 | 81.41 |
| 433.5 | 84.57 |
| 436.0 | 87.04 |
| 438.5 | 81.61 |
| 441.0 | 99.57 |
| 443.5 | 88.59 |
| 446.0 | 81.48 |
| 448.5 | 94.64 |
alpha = 79.11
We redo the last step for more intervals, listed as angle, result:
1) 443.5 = 88.59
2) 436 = 87.04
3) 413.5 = 104.1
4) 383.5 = 87.35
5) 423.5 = 102.2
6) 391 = 94.43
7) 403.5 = 88.58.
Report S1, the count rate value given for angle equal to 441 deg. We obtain 99.57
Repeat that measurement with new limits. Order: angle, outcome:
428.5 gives 83.62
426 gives 93.32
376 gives 86.45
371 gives 85.17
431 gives 81.41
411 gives 102.3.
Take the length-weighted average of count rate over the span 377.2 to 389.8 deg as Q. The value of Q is 86.1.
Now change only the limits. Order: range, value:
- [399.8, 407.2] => 89.9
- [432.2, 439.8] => 84.5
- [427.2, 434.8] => 83.3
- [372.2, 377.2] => 82.8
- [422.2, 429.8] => 93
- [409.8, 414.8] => 103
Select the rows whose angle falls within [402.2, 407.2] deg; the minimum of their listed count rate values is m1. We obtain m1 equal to 88.58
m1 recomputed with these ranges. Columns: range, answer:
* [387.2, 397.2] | 84.08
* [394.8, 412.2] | 81.72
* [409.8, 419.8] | 93.68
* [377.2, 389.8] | 79.11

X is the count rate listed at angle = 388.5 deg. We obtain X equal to 85.26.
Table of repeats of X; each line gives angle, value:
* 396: 84.08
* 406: 99.3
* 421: 102.3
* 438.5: 81.61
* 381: 88.44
